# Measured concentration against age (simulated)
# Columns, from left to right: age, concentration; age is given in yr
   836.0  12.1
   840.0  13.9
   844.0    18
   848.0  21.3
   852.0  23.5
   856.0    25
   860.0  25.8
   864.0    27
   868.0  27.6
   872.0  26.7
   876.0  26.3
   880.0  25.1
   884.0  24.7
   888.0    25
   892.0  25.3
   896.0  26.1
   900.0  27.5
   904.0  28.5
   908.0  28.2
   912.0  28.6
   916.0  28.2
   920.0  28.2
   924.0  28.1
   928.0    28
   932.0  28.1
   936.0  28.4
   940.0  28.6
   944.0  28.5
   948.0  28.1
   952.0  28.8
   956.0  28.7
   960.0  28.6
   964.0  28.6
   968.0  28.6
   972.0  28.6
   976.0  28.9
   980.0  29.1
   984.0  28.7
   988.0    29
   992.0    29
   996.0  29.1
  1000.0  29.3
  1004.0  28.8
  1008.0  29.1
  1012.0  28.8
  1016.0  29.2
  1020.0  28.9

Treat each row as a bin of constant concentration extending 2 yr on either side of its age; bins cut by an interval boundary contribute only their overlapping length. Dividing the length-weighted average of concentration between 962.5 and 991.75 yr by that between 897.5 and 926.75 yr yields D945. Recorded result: 1.0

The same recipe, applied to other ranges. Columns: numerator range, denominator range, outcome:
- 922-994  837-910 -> 1.16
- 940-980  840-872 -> 1.21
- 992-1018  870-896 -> 1.14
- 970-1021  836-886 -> 1.24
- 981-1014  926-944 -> 1.02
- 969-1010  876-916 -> 1.09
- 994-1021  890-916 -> 1.06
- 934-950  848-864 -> 1.15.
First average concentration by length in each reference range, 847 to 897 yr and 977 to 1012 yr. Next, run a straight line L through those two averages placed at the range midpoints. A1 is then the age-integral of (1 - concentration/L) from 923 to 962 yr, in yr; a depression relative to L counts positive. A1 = -1.3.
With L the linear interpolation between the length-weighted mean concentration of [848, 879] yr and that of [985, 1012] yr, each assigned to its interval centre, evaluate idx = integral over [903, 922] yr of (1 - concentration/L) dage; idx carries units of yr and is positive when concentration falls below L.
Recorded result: -1.0 yr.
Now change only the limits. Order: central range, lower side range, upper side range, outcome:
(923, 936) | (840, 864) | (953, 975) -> -0.7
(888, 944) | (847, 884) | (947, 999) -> -1.5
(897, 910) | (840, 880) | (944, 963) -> -0.9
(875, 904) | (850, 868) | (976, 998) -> 0.6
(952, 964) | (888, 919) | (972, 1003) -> -0.1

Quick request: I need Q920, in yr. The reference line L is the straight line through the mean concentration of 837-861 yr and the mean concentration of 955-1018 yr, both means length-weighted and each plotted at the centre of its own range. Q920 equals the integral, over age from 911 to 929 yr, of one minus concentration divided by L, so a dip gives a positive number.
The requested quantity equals -2.4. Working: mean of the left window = 20.7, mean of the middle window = 28.2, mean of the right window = 28.9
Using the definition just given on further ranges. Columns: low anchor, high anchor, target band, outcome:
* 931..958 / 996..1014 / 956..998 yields -0.08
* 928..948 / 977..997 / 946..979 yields 0.03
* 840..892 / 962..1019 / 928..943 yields -0.82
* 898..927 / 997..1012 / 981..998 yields -0.04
